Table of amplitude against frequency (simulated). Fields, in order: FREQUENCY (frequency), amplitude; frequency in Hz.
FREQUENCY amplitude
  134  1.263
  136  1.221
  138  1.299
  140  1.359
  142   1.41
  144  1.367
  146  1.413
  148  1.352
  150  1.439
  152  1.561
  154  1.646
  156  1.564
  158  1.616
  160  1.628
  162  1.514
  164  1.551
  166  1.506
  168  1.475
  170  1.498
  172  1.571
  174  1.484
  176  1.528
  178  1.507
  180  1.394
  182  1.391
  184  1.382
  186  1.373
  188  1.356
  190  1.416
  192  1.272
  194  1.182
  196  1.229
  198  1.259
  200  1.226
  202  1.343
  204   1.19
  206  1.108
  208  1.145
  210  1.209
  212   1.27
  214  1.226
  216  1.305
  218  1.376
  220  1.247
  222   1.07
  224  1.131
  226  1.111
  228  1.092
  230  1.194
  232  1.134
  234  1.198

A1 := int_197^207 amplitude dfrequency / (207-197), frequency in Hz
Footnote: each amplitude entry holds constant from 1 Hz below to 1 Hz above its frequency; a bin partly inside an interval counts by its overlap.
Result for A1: 1.23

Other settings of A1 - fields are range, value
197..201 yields 1.24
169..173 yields 1.53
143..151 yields 1.39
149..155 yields 1.55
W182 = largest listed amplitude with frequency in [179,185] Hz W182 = 1.394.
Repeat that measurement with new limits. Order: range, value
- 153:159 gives 1.646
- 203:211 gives 1.209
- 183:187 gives 1.382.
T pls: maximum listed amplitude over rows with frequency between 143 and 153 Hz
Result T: 1.561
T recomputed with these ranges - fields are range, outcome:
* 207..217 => 1.305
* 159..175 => 1.628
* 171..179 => 1.571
